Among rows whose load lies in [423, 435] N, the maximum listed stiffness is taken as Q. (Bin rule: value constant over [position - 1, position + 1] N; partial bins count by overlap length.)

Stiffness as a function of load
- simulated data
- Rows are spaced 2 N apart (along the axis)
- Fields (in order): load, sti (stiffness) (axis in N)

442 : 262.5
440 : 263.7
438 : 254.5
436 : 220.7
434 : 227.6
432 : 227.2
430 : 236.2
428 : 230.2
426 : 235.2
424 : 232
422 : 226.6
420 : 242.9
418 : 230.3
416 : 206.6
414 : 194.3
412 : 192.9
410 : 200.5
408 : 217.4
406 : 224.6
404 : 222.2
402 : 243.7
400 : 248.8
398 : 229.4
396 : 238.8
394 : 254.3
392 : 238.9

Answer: 236.2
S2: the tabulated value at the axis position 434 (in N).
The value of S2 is 227.6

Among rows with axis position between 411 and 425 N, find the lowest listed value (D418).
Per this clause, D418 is 192.9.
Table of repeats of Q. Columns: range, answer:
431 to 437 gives 227.6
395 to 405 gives 248.8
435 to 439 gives 254.5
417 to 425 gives 242.9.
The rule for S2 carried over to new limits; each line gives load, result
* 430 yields 236.2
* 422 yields 226.6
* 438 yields 254.5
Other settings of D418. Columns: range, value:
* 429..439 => 220.7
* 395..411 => 200.5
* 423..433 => 227.2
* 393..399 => 229.4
